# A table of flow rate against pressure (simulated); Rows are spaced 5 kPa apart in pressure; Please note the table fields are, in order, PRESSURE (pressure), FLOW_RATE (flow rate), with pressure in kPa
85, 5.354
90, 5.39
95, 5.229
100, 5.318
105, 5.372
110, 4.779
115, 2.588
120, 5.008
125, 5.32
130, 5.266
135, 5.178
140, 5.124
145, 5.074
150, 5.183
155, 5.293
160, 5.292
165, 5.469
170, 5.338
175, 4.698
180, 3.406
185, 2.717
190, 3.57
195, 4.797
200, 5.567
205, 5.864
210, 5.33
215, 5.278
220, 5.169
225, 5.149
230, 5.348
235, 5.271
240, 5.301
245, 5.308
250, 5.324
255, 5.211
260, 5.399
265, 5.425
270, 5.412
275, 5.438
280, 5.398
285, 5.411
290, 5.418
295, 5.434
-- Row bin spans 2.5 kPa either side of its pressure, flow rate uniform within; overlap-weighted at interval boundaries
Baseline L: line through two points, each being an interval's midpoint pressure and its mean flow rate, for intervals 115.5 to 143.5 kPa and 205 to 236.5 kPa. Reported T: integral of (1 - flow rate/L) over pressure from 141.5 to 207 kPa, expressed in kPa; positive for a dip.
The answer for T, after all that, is 4.5 kPa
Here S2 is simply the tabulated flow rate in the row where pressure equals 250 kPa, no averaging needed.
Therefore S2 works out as 5.324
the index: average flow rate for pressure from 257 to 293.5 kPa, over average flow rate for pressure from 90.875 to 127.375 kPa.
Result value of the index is 1.1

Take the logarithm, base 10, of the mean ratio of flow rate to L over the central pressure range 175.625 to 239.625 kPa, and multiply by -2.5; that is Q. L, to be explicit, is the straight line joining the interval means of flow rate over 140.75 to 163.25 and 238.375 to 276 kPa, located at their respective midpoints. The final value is 0.104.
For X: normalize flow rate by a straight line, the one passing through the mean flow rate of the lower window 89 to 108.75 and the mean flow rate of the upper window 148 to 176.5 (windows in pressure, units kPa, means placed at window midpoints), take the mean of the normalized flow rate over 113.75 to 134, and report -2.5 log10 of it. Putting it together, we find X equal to 0.120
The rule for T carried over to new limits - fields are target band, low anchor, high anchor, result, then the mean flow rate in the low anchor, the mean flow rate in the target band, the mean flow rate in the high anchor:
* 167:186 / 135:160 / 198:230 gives 3.9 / 5.18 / 4.18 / 5.39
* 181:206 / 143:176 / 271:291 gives 4.4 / 5.22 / 4.36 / 5.42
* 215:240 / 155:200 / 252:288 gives -1.3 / 4.52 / 5.25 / 5.38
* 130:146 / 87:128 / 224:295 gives -0.6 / 4.89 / 5.15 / 5.35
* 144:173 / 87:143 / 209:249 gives -1.1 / 4.97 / 5.28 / 5.27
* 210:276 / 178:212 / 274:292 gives -4.4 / 4.47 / 5.31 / 5.41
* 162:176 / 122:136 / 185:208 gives -0.8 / 5.25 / 5.22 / 4.72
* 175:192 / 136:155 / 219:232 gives 5.7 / 5.15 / 3.44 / 5.22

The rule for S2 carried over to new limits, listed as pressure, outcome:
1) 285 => 5.411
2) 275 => 5.438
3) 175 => 4.698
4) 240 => 5.301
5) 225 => 5.149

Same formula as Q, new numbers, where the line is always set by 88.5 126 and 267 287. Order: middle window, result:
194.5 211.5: -0.061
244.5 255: 0.006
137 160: -0.042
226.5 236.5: -0.007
